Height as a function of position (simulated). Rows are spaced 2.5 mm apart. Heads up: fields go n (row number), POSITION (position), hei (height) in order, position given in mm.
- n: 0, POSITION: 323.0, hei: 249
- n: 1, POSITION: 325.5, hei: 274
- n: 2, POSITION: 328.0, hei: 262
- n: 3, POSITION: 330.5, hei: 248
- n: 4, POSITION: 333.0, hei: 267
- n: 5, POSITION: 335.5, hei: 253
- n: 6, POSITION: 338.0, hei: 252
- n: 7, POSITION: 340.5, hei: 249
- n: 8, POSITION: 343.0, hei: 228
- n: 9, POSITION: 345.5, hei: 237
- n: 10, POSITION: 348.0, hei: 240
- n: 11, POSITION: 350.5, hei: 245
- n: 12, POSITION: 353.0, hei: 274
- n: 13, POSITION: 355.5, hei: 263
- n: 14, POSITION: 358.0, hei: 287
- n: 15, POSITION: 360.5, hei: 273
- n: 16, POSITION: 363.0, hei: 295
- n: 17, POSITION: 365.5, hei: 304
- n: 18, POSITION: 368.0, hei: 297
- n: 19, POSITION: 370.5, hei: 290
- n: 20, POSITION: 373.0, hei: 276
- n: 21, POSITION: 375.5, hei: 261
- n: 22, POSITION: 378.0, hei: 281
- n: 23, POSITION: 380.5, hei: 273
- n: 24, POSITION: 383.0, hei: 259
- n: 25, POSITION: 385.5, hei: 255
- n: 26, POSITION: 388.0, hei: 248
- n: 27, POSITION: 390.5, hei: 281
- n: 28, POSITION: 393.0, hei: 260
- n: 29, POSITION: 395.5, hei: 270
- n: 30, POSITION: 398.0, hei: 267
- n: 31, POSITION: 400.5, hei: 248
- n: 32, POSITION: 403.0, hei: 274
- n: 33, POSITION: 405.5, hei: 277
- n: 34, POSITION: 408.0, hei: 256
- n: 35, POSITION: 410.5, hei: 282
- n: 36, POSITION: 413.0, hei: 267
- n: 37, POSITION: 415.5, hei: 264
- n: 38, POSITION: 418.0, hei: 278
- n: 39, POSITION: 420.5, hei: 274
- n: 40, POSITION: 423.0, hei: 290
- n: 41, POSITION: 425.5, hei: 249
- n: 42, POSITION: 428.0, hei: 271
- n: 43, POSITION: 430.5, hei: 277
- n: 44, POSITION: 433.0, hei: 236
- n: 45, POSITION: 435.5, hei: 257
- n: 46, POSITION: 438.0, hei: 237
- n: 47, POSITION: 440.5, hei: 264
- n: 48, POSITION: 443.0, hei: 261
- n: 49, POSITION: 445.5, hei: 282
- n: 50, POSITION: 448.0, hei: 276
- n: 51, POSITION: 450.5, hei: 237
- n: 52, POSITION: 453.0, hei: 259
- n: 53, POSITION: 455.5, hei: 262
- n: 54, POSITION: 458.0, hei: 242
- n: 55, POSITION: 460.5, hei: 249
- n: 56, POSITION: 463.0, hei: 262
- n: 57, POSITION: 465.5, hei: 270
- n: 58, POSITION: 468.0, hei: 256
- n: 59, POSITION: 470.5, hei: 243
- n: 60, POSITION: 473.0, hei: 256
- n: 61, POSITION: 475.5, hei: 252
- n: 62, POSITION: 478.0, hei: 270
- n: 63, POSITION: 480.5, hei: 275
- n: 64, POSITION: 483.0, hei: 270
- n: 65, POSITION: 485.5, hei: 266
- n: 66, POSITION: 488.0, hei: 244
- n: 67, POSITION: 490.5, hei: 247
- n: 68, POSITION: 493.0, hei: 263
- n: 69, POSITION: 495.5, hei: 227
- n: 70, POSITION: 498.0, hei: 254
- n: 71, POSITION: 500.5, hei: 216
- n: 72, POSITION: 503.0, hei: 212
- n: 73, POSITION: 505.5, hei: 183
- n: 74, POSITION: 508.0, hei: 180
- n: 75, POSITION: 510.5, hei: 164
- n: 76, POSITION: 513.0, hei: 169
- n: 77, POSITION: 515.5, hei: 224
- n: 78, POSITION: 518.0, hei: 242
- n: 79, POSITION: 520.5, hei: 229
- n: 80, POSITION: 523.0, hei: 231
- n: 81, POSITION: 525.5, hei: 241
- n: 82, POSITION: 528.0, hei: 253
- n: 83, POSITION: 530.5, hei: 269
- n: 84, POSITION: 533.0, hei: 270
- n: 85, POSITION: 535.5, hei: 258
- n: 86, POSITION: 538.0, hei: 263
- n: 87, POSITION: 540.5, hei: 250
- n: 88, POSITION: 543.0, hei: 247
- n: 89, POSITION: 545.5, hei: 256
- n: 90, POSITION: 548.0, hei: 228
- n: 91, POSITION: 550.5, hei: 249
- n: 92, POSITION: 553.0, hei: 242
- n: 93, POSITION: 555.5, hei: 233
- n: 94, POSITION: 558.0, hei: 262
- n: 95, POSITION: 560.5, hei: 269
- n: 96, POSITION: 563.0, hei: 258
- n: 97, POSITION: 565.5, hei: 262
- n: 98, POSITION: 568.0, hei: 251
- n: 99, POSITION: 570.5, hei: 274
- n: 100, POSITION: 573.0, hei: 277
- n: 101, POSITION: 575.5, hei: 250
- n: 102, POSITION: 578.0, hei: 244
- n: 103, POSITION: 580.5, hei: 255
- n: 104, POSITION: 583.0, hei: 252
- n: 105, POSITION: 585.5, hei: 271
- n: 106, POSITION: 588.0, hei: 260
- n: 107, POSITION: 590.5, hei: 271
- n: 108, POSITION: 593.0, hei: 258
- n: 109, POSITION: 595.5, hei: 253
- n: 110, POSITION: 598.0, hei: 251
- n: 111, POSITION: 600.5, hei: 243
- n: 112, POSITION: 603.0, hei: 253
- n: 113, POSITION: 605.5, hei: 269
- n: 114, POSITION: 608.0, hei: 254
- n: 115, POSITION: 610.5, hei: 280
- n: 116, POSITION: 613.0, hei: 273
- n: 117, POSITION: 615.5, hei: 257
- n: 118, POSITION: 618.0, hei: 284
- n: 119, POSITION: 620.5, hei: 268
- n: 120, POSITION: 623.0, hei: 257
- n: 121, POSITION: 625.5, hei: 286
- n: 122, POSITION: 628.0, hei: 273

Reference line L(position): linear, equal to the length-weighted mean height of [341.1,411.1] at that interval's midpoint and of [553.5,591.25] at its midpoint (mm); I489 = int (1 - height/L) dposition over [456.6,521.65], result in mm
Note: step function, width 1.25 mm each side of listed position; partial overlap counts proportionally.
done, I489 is 6.3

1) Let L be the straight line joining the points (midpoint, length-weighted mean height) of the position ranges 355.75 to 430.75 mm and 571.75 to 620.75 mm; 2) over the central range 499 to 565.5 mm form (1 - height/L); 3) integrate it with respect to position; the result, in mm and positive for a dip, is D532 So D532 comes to 7.4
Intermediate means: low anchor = 273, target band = 235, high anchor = 261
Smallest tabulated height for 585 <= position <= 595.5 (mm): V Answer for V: 253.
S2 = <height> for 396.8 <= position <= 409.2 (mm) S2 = 264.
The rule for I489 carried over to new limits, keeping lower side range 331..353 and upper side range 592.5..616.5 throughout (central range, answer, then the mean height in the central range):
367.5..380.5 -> -1.6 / 279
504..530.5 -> 4.3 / 214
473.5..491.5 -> -0.5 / 261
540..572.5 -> 0.5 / 253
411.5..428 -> -1.3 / 271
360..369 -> -1.6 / 294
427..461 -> -0.8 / 258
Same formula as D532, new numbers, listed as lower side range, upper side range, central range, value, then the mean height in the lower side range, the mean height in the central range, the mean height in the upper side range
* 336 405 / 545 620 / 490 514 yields 4.63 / 266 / 211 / 258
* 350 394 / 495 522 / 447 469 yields -2.26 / 274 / 257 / 209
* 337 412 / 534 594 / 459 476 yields 0.39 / 267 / 255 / 256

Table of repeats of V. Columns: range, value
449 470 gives 237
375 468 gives 236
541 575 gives 228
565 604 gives 243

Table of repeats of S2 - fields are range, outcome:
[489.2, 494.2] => 255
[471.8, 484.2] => 265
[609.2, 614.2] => 276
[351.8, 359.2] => 275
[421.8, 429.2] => 270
